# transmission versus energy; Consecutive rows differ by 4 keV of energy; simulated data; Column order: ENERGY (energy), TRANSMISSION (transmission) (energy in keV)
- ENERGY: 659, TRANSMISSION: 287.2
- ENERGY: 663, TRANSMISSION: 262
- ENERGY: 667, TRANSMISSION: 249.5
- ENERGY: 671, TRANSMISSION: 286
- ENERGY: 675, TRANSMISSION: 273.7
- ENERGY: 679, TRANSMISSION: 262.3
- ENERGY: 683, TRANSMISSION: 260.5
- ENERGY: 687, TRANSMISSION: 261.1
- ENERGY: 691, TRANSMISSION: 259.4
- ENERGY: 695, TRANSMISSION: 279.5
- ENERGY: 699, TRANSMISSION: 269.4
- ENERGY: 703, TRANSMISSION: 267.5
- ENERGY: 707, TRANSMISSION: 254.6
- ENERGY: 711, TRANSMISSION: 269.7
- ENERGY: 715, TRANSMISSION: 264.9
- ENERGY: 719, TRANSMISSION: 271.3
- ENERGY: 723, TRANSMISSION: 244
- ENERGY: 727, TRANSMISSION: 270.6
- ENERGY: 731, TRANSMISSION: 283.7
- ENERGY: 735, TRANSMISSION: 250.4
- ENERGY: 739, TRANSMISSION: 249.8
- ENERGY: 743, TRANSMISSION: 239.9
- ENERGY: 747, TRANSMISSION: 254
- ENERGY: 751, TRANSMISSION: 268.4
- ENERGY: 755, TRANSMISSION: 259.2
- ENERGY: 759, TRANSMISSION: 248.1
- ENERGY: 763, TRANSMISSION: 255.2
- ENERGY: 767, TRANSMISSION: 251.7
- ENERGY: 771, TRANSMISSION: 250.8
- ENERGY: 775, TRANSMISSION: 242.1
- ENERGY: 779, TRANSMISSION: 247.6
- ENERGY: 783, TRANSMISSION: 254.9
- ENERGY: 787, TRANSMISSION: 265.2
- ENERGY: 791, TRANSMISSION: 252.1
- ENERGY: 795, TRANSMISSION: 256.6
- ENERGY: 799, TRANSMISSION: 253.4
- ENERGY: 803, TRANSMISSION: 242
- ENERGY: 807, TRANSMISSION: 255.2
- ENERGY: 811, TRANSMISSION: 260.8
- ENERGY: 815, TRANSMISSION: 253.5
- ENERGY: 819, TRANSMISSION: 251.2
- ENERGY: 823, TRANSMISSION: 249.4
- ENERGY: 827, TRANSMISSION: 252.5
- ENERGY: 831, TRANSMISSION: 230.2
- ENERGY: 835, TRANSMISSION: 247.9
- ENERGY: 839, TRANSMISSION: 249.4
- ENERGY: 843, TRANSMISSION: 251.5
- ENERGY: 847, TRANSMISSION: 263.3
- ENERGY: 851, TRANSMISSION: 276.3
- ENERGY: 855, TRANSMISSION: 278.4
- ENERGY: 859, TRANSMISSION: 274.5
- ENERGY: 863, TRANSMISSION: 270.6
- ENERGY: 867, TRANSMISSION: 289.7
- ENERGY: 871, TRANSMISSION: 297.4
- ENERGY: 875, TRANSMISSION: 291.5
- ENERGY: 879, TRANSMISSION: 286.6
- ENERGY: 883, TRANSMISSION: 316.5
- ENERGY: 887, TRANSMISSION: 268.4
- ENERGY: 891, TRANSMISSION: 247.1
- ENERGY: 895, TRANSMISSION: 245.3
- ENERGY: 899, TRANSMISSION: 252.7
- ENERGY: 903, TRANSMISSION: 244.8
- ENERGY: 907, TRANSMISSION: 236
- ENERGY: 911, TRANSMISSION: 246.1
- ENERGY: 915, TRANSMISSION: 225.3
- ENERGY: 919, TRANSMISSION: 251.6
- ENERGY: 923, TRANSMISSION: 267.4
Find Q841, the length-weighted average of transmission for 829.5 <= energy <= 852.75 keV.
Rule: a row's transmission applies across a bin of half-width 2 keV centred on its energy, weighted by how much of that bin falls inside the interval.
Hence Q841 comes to 253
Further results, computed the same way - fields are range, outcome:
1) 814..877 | 264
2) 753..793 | 253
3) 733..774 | 252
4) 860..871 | 283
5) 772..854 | 253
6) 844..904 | 274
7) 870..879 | 292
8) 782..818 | 255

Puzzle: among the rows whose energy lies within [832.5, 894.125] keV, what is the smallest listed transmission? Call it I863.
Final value 247.1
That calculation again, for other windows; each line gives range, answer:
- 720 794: 239.9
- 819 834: 230.2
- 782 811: 242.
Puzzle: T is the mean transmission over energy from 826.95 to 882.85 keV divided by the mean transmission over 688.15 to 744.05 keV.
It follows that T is 1.03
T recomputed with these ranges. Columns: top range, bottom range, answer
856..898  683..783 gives 1.07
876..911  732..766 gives 1.03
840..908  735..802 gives 1.07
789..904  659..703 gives 0.98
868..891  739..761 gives 1.14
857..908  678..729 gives 1.03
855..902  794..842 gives 1.10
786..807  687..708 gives 0.95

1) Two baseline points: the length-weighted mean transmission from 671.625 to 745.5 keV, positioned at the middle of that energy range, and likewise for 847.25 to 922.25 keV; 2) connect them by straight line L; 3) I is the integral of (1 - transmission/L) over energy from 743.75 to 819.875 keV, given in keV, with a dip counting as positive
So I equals 3.2 keV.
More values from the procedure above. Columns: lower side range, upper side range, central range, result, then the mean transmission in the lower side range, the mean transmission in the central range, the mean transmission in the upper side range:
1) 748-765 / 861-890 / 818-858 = 3.22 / 258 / 256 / 287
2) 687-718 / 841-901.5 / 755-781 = 1.85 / 266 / 250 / 274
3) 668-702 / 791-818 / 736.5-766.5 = 0.77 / 268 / 253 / 253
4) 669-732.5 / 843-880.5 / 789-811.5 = 1.79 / 267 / 253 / 279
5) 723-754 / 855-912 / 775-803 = 1.00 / 259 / 253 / 270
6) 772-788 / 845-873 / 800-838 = 2.22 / 252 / 249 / 279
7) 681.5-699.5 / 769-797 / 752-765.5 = 0.06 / 266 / 255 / 253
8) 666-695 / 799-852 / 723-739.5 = -0.08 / 266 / 263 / 252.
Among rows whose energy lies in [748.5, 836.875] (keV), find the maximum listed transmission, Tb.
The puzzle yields 268.4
